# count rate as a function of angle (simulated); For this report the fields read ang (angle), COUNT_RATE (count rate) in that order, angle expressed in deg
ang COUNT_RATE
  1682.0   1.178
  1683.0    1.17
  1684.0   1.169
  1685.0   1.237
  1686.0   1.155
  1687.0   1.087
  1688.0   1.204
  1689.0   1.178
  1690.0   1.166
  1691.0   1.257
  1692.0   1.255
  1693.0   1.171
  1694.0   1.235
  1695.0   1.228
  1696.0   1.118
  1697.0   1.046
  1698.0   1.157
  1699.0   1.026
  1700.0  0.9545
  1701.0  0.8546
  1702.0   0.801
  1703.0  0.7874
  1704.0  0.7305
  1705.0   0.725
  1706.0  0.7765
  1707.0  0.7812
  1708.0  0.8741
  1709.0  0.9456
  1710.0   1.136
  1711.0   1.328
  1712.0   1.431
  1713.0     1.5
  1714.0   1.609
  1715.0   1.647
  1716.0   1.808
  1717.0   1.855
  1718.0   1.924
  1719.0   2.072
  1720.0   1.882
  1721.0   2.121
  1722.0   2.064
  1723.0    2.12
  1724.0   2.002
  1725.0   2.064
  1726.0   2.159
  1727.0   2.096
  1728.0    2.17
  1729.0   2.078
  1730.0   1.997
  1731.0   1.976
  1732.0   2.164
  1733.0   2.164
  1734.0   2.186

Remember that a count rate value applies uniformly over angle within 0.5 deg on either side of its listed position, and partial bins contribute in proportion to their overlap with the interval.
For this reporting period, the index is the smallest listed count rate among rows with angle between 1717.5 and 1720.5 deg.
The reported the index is 1.882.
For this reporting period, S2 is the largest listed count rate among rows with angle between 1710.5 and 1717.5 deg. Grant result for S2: 1.855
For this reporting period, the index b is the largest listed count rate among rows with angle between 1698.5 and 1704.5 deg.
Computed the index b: 1.026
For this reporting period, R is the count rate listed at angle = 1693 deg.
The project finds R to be 1.171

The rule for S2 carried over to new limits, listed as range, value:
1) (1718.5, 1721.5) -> 2.121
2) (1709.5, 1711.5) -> 1.328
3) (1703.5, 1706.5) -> 0.7765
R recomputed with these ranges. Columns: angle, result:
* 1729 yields 2.078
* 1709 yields 0.9456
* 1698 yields 1.157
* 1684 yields 1.169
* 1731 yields 1.976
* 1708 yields 0.8741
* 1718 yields 1.924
